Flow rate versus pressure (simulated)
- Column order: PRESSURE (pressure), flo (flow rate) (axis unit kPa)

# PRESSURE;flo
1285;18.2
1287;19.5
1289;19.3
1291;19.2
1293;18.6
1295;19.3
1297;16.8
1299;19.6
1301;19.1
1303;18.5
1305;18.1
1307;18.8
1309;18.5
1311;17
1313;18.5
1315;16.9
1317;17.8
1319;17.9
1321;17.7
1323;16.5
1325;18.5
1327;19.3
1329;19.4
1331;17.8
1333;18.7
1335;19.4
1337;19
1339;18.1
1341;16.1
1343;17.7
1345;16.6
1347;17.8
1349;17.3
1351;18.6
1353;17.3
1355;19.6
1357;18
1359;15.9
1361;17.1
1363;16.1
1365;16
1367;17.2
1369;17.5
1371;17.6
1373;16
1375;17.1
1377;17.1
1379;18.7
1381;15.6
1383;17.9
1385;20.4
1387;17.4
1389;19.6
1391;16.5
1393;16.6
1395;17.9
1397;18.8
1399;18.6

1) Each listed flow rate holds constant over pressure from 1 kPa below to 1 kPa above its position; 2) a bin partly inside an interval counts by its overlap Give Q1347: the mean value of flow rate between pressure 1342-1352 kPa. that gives 17.6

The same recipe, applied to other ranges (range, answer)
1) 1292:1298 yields 18.2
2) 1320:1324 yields 17.1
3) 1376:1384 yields 17.3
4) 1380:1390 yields 18.2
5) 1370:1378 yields 17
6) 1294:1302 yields 18.7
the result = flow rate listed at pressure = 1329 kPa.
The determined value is 19.4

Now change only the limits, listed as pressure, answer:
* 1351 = 18.6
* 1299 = 19.6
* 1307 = 18.8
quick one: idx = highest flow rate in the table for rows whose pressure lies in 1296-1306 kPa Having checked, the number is 19.6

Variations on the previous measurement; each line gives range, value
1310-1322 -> 18.5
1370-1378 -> 17.6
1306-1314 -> 18.8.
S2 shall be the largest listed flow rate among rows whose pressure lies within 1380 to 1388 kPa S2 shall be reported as 20.4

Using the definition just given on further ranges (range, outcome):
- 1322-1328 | 19.3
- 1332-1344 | 19.4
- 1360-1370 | 17.5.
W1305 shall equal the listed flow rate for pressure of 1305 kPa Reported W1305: 18.1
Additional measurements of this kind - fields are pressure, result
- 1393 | 16.6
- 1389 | 19.6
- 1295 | 19.3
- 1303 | 18.5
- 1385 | 20.4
